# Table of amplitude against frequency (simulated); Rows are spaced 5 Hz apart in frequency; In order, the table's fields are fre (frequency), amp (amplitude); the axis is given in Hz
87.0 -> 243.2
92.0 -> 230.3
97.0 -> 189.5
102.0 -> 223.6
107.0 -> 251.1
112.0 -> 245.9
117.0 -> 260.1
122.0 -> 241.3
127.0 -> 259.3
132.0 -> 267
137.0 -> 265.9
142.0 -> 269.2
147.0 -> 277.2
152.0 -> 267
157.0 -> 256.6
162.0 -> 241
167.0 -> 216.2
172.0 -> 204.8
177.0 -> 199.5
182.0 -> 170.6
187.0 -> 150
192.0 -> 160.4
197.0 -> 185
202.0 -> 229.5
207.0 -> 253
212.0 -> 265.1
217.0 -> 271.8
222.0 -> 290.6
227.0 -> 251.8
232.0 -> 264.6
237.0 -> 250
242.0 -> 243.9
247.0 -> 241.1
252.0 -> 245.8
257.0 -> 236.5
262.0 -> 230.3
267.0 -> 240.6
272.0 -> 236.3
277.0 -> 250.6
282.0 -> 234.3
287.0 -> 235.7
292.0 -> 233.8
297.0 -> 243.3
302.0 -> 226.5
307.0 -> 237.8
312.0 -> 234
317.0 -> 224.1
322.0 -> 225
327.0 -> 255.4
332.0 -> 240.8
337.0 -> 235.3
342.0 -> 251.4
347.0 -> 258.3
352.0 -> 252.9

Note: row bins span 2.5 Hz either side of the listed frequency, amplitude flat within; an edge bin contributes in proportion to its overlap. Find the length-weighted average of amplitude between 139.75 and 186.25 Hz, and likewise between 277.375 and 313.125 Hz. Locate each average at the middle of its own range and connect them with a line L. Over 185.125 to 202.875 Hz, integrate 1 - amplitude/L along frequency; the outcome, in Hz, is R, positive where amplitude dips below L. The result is 4.1 Hz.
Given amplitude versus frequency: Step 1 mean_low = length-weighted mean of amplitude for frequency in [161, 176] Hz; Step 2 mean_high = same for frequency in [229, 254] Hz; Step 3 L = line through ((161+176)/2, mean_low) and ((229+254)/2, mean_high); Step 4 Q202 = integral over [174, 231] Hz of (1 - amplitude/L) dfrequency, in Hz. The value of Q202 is 2.7 Hz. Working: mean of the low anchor 217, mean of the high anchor 249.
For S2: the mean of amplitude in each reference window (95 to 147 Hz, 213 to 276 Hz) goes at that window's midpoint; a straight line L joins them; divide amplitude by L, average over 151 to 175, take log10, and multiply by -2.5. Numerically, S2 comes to 0.07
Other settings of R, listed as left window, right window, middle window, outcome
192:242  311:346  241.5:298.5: 0.88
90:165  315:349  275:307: 0.78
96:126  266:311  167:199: 7.65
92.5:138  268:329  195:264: -2.48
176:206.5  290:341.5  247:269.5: -2.70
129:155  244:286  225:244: -0.47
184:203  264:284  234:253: -2.58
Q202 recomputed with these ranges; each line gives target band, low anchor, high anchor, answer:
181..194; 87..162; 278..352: 4.6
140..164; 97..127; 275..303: -2.2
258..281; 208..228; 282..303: 0.7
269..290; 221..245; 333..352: 1.2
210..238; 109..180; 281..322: -3.1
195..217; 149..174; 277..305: -0.1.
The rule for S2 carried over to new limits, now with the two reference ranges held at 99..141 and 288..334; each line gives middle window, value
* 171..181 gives 0.245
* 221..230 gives -0.106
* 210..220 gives -0.110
